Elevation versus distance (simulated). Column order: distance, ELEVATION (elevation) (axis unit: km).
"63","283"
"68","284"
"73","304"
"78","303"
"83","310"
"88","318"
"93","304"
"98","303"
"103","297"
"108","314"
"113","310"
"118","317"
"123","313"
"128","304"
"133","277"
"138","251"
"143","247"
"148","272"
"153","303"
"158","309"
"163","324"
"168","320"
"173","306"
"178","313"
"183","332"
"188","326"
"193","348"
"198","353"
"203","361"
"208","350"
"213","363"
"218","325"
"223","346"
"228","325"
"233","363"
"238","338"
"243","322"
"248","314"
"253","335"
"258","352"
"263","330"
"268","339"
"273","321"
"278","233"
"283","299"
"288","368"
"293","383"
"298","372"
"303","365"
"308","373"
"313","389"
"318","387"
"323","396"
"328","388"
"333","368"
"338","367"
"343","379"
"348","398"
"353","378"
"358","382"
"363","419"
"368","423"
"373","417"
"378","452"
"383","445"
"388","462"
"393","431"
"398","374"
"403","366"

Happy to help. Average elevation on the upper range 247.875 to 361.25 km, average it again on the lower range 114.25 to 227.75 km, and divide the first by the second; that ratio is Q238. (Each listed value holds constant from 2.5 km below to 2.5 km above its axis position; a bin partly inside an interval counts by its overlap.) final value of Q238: 1.1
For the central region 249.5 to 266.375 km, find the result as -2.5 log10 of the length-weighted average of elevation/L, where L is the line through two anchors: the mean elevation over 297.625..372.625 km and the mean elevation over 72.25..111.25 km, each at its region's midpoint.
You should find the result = 0.07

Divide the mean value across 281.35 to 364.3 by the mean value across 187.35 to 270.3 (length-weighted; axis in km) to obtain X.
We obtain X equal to 1.1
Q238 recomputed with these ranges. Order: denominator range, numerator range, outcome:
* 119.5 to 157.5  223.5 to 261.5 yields 1.19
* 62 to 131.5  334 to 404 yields 1.33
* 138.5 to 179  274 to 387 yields 1.29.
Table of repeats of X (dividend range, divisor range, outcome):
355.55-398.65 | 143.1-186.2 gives 1.39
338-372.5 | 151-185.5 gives 1.25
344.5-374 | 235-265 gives 1.21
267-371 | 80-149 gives 1.25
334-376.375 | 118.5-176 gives 1.34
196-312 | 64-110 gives 1.12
